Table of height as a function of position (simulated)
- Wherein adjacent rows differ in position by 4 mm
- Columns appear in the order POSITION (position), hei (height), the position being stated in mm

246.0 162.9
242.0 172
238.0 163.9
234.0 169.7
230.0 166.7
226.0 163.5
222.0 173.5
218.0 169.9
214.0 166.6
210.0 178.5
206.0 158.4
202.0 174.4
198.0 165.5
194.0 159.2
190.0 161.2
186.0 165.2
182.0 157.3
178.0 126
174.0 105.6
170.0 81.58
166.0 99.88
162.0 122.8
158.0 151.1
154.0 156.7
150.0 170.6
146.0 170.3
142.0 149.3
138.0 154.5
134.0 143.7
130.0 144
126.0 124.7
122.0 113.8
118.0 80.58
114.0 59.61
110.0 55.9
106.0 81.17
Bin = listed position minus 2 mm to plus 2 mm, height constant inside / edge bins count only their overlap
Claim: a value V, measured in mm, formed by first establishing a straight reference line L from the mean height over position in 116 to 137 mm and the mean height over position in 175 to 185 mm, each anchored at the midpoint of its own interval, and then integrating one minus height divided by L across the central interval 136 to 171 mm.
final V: -2.7 mm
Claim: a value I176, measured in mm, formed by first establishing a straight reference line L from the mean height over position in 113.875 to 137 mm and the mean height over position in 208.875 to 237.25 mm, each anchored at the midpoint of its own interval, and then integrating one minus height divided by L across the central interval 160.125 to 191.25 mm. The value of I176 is 3.9 mm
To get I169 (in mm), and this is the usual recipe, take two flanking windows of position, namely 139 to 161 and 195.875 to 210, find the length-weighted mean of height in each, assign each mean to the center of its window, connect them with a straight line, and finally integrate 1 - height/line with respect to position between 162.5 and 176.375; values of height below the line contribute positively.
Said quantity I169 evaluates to 5.33 mm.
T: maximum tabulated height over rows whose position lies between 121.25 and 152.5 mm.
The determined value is 170.6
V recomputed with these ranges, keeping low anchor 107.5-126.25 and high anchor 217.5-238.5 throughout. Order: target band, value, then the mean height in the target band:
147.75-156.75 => -4.3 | 163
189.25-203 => -2.0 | 165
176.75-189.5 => -1.7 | 152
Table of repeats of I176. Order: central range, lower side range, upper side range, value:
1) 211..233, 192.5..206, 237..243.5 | -0.2 mm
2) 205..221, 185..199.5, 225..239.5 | -0.5 mm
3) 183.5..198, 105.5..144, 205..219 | -0.7 mm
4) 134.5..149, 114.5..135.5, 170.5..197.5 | -3.9 mm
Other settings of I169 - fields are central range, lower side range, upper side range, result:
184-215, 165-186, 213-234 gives -4.9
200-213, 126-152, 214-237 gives -0.4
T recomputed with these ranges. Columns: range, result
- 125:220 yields 178.5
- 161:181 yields 126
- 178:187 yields 165.2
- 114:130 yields 144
